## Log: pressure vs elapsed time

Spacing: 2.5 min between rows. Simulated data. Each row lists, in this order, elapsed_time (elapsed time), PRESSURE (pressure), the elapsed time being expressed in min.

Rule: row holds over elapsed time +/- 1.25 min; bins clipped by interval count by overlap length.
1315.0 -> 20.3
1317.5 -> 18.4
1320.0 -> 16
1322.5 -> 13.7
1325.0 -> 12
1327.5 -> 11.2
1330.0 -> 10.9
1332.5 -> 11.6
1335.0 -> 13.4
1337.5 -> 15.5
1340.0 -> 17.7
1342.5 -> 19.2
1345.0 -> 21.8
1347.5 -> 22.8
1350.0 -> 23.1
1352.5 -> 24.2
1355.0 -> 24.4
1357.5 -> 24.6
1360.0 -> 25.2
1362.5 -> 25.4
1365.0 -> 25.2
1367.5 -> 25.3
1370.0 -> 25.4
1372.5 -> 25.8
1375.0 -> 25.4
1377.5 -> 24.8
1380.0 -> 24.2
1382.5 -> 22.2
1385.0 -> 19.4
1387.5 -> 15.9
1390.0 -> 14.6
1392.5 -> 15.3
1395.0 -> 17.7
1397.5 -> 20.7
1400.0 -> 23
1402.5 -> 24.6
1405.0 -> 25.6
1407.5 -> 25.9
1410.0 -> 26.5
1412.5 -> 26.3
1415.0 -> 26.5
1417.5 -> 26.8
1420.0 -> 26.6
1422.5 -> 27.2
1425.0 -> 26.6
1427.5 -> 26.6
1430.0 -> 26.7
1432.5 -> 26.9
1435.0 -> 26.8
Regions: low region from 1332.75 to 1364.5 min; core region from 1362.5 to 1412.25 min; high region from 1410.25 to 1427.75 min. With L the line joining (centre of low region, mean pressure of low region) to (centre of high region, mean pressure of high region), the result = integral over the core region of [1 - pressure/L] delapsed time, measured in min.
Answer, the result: 3.05 min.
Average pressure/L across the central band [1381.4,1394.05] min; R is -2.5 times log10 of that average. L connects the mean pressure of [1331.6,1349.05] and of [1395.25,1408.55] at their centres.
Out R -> 0.26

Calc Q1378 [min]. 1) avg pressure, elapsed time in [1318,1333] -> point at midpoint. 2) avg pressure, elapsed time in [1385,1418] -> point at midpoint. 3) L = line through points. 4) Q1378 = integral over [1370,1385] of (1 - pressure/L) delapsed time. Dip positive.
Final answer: -3.94 min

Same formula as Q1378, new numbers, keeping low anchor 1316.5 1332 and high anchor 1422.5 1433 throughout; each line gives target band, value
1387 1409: 2.4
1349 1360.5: -4.5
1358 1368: -3.7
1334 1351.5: -3.6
